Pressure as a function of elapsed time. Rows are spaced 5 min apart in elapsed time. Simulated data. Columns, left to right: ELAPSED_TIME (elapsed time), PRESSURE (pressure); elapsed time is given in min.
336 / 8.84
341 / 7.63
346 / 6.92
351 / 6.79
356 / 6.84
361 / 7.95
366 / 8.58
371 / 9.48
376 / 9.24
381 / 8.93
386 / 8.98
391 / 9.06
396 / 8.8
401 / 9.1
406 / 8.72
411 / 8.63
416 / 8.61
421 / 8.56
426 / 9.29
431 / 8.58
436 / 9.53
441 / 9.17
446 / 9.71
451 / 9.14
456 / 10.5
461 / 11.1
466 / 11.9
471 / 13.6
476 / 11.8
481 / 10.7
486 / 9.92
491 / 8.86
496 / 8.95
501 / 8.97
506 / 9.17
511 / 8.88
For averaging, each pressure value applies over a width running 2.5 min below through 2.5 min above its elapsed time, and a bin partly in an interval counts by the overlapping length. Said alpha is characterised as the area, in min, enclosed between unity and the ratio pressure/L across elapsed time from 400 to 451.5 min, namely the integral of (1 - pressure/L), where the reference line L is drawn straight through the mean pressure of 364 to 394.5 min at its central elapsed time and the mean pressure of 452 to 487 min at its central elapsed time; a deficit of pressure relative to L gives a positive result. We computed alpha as 6.2 min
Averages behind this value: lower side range 9.04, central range 9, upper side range 11.3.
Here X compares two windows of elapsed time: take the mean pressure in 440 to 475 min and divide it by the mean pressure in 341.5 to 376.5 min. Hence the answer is 1.38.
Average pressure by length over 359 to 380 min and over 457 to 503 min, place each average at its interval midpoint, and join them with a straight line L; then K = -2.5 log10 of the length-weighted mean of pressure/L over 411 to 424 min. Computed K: 0.12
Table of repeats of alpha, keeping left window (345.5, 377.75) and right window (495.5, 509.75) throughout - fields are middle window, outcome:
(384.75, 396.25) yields -1.06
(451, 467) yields -3.79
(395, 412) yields -1.06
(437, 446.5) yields -0.90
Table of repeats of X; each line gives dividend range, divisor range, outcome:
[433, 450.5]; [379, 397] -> 1.05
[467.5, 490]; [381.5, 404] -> 1.26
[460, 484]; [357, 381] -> 1.36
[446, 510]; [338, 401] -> 1.24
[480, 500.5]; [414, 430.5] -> 1.08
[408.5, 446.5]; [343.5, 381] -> 1.12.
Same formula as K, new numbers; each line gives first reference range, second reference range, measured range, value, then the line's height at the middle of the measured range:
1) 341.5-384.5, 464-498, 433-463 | 0.03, 10.1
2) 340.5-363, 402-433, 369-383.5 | -0.19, 7.76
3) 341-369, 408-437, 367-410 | -0.11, 8.15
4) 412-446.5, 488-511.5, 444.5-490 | -0.21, 9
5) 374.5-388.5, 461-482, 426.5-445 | 0.18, 10.8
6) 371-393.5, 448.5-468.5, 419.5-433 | 0.13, 10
